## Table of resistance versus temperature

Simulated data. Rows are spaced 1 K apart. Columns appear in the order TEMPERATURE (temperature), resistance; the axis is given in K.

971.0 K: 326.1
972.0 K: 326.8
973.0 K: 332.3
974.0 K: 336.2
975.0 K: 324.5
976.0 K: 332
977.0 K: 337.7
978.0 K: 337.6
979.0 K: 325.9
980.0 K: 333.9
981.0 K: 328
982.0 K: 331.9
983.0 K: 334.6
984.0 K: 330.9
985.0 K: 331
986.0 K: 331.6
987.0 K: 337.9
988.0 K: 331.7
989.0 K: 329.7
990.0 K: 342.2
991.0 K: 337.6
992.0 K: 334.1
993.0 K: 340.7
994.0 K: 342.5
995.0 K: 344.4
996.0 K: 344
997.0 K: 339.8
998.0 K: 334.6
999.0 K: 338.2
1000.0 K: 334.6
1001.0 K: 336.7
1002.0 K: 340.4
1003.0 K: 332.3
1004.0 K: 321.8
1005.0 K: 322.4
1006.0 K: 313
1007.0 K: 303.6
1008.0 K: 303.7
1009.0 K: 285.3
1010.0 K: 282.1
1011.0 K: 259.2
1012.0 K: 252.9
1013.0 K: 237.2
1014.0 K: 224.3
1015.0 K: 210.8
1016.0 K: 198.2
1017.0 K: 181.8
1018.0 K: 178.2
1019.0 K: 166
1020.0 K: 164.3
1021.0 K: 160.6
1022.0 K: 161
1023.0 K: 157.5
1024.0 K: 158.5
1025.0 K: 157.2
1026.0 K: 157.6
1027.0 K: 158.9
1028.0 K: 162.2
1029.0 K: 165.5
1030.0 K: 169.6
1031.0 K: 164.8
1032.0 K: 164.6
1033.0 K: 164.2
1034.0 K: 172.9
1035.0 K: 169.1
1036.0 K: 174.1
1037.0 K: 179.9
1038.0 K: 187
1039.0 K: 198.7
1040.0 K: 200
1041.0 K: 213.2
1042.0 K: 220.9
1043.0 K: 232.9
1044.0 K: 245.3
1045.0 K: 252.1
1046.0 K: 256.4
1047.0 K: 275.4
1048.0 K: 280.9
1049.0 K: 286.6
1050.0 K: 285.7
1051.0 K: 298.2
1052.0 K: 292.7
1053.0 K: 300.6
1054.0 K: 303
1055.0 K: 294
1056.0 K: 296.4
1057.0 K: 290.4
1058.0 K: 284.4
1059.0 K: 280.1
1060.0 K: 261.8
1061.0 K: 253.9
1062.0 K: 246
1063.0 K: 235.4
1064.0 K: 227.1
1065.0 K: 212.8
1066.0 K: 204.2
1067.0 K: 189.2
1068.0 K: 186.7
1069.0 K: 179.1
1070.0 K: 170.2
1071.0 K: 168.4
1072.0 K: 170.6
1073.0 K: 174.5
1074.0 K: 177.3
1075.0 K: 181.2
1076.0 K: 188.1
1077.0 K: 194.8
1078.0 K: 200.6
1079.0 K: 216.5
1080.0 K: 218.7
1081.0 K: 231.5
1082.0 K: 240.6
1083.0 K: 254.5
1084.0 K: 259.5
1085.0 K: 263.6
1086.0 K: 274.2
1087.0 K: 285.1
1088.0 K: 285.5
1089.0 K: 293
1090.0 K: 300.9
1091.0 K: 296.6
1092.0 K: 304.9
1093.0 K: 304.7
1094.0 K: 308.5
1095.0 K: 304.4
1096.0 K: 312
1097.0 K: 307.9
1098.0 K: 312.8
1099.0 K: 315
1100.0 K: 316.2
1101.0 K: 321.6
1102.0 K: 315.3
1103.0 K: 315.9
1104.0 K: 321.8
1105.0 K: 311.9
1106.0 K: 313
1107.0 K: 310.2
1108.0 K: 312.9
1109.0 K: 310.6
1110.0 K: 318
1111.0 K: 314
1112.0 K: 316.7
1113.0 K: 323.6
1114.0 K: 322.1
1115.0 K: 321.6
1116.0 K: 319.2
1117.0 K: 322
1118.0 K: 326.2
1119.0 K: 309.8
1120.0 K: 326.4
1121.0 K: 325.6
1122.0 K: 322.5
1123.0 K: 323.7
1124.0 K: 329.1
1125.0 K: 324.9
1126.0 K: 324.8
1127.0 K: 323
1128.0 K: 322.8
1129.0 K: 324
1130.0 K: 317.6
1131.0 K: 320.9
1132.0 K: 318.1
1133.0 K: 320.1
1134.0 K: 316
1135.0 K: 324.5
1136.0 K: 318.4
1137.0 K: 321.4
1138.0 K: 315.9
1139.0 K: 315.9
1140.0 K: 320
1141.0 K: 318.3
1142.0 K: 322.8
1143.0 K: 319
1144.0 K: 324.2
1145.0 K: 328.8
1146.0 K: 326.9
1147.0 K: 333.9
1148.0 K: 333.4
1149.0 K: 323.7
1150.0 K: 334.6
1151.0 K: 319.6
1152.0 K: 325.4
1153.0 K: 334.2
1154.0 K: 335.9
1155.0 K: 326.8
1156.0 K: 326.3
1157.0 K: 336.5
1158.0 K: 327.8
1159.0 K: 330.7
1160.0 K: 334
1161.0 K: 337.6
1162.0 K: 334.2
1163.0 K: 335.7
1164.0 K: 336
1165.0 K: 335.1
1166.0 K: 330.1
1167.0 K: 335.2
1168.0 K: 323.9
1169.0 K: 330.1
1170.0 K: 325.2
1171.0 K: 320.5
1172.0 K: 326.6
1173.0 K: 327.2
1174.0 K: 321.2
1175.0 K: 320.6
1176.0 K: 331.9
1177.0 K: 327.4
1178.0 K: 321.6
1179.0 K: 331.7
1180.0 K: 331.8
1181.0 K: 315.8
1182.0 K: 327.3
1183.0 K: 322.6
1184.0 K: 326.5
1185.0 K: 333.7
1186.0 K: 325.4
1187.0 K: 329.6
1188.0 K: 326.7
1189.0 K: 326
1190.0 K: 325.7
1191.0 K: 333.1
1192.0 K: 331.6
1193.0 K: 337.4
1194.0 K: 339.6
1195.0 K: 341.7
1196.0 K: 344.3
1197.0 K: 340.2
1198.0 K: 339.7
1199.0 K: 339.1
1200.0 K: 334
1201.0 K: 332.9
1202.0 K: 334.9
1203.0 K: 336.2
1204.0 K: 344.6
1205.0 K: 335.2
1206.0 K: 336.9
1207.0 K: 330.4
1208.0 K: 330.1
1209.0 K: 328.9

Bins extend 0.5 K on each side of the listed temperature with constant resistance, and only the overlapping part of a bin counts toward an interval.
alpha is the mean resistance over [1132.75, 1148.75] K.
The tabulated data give 323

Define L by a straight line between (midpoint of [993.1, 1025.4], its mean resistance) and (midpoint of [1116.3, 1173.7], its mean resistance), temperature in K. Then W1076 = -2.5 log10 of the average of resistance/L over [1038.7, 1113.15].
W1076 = 0.12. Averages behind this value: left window 263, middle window 263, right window 326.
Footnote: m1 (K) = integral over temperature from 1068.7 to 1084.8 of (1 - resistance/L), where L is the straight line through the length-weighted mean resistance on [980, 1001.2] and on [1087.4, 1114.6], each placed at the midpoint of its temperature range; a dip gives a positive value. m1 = 5.8 K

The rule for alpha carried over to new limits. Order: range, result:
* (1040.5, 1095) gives 248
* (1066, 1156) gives 293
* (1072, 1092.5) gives 240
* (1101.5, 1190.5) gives 324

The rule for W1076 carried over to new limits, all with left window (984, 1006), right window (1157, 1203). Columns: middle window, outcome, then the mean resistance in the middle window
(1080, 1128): 0.092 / 306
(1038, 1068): 0.298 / 254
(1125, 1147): 0.034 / 321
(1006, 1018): 0.322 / 249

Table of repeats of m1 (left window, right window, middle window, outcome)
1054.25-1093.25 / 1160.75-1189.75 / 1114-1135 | -2.88 K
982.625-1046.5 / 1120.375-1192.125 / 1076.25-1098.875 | 1.49 K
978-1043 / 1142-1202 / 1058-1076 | 4.69 K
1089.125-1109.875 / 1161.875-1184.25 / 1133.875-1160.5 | -0.35 K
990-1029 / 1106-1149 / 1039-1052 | 1.19 K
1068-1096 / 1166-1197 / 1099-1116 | -3.53 K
